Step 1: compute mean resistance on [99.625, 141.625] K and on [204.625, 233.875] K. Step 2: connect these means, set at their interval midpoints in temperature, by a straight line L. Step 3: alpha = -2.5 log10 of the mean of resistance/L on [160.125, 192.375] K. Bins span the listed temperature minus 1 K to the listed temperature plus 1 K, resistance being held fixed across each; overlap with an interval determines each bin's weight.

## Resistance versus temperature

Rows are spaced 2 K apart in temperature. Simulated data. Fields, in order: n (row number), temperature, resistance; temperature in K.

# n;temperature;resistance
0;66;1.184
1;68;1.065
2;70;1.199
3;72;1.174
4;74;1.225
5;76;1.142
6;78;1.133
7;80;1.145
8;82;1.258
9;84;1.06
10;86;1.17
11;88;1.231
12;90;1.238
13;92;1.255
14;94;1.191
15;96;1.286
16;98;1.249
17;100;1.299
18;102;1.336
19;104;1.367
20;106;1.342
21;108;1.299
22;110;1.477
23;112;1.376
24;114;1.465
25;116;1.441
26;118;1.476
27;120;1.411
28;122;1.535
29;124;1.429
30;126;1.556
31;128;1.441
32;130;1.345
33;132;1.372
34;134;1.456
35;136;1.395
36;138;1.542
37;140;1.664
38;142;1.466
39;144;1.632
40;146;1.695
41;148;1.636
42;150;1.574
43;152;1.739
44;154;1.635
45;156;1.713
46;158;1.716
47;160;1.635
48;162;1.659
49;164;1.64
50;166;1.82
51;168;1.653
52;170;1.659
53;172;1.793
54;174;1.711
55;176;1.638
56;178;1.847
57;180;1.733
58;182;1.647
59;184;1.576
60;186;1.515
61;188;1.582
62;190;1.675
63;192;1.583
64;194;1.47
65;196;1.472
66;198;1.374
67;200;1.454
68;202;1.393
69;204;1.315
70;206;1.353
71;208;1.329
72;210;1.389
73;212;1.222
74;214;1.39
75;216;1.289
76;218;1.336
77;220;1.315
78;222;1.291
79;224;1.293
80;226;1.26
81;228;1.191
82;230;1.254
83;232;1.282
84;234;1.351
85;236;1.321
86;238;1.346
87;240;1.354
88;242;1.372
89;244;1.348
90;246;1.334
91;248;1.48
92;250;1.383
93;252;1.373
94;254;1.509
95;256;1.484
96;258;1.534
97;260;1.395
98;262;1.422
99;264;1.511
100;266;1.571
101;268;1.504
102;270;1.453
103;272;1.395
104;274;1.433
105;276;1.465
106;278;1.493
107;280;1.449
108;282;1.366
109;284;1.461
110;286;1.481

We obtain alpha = -0.23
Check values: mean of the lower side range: 1.43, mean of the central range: 1.67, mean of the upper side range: 1.3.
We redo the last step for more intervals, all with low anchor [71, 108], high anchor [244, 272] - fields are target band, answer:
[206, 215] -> 0.04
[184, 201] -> -0.12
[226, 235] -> 0.12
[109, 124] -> -0.15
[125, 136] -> -0.12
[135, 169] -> -0.24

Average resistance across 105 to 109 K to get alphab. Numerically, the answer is 1.32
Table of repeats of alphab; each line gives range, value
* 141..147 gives 1.6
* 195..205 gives 1.4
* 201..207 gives 1.35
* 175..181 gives 1.74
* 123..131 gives 1.44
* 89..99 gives 1.24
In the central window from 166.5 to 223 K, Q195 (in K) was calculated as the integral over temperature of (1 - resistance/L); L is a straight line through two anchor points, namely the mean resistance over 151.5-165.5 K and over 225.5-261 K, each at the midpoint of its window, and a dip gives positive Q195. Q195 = 1.7 K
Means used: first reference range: 1.68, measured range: 1.5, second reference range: 1.37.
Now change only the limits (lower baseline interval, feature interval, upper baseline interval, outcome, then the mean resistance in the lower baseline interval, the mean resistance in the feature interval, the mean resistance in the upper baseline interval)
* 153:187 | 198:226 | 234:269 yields 3.9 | 1.68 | 1.33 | 1.42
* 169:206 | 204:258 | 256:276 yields 6.1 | 1.57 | 1.34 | 1.47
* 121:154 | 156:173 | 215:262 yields -2.4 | 1.53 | 1.7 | 1.35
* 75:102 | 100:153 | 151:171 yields -0.6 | 1.21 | 1.48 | 1.69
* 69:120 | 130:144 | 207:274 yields -1.9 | 1.28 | 1.48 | 1.37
